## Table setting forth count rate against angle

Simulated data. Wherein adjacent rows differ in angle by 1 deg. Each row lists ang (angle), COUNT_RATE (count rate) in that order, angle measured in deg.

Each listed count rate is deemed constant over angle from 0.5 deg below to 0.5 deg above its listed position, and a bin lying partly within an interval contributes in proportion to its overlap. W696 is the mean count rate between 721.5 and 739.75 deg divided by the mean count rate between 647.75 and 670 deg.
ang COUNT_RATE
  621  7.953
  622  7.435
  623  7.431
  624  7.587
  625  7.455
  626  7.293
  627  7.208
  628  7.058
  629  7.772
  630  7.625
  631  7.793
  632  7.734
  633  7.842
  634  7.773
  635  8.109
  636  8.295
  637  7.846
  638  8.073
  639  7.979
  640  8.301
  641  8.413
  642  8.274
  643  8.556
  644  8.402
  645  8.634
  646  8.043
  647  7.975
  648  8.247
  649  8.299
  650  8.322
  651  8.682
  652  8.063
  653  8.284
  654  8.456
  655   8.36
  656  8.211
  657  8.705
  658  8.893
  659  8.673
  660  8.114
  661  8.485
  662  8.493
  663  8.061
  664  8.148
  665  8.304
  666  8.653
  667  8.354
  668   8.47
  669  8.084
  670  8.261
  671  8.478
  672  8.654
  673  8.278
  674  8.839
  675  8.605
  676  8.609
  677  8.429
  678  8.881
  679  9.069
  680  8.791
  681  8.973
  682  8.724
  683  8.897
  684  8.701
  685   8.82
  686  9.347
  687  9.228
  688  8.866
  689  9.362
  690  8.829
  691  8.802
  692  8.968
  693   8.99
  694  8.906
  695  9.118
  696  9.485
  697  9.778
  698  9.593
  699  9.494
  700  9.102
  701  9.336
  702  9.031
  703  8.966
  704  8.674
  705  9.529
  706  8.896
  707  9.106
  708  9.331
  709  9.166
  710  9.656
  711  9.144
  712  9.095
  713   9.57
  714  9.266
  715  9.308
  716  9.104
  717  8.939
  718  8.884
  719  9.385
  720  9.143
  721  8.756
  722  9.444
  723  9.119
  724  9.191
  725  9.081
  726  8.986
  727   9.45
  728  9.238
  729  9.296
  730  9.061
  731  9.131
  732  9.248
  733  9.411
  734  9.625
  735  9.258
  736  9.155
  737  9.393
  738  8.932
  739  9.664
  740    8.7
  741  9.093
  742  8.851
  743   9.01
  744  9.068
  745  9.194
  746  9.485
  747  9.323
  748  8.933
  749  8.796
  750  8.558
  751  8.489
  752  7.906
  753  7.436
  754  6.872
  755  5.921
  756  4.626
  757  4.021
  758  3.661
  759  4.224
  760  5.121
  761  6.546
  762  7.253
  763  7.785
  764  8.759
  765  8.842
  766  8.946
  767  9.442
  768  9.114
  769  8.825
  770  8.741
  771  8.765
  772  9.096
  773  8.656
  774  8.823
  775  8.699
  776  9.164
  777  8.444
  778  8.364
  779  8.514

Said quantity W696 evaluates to 1.1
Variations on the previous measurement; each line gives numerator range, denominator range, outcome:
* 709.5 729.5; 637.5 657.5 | 1.11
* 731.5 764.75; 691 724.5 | 0.87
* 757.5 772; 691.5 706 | 0.83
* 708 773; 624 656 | 1.06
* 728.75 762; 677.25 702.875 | 0.89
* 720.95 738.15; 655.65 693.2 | 1.07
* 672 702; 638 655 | 1.08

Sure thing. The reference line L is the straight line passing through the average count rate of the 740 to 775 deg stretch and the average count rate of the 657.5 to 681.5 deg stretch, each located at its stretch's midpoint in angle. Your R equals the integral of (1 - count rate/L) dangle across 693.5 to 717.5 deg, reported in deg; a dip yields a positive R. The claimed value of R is -2.8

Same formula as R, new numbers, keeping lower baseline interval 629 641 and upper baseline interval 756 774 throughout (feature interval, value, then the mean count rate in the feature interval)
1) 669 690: -2.7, 8.77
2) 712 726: -2.8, 9.16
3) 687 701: -2.6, 9.18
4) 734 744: -2.1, 9.14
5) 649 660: -0.8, 8.44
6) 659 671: -0.7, 8.33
